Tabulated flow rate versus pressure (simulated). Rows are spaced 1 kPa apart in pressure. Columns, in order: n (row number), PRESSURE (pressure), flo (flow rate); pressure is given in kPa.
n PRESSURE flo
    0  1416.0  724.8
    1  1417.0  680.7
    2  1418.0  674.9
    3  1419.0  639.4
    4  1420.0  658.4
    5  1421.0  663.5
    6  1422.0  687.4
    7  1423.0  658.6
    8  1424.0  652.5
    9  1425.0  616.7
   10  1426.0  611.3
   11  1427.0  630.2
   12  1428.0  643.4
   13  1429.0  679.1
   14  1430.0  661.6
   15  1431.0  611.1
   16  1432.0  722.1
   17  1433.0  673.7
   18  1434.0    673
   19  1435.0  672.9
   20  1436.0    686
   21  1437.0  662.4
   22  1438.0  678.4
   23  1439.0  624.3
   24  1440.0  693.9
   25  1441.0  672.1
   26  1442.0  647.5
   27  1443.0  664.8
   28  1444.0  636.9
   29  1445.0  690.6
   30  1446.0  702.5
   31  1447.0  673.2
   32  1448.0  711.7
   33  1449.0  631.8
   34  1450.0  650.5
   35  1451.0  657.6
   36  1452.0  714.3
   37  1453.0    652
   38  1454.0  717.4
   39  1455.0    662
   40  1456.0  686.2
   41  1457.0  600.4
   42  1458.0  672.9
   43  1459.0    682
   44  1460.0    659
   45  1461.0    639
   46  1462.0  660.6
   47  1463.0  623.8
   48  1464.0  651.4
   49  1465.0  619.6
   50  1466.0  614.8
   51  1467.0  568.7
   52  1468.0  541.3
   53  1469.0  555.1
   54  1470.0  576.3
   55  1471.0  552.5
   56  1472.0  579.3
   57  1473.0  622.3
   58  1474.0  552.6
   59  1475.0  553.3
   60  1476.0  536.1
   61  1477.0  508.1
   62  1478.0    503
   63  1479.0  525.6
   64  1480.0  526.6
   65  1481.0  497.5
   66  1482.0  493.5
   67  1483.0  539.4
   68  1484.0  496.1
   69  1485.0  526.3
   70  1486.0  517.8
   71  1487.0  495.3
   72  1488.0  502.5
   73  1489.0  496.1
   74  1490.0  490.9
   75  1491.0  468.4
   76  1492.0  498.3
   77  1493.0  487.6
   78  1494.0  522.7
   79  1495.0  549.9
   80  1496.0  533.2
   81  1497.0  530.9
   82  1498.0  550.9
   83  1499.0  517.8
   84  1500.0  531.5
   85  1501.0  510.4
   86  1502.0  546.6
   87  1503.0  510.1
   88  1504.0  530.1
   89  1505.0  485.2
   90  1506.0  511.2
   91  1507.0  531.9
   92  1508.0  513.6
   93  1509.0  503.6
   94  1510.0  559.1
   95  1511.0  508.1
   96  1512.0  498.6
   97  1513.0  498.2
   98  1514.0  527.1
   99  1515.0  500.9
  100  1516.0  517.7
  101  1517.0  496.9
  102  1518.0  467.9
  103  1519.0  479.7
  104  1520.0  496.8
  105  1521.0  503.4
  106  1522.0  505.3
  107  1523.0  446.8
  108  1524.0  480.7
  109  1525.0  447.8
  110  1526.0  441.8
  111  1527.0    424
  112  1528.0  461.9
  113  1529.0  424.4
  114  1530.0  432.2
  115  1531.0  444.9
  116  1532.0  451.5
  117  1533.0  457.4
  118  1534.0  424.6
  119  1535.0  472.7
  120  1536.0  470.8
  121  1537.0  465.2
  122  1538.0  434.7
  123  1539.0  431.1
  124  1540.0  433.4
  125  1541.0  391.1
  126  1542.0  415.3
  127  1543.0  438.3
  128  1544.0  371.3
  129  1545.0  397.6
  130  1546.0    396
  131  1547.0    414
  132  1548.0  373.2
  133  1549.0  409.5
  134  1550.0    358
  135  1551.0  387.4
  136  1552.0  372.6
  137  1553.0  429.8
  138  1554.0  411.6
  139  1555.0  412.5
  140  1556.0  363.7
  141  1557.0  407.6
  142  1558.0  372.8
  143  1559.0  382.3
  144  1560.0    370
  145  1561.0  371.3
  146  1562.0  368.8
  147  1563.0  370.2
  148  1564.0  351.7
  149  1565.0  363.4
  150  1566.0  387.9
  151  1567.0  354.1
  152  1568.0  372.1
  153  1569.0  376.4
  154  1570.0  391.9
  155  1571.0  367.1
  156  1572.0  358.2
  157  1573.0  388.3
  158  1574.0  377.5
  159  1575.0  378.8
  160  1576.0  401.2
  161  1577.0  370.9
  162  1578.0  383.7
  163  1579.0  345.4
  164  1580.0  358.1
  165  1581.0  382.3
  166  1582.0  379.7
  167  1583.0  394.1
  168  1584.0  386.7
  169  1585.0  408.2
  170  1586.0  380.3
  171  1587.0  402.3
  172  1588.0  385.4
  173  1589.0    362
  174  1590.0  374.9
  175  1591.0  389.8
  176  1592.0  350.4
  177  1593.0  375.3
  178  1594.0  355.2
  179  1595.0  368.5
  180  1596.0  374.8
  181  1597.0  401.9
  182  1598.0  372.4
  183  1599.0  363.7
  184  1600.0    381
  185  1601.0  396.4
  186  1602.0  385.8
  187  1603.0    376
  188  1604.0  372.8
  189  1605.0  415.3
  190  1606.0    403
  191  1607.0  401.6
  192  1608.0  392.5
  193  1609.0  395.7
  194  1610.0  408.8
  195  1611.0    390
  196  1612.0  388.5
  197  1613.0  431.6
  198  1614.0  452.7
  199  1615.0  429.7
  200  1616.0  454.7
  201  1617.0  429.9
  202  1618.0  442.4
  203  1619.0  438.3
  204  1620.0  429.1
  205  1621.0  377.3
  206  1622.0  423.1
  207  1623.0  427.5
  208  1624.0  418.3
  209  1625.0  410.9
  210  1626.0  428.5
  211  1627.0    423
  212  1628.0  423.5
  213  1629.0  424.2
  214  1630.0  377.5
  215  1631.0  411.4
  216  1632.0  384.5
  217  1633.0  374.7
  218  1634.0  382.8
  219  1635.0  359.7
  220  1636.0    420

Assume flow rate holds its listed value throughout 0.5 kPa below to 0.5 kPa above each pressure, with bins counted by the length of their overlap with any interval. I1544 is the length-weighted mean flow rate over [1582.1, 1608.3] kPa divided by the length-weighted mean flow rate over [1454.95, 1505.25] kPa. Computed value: 0.69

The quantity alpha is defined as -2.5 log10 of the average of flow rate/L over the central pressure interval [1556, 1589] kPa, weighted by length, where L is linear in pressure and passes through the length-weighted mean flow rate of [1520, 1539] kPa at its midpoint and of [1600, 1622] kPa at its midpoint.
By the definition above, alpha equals 0.14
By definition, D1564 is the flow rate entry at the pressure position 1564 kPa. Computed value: 351.7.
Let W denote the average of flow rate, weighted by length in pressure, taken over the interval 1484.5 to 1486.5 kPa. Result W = 522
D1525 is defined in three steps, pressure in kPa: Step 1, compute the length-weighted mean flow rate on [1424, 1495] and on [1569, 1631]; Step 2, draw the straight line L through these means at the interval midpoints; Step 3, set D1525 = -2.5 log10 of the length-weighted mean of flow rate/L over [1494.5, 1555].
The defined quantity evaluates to 0.095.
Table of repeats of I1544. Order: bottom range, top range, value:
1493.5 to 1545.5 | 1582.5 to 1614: 0.81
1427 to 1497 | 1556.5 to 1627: 0.65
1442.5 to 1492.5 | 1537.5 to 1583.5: 0.65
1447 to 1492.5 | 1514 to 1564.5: 0.73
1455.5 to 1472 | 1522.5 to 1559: 0.68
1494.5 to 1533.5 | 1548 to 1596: 0.76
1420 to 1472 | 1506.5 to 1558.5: 0.69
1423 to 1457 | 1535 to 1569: 0.60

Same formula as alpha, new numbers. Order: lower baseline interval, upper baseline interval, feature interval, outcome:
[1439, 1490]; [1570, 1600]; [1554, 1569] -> 0.123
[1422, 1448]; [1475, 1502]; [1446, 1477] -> -0.064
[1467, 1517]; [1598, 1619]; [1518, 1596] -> 0.139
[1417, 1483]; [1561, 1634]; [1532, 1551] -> 0.152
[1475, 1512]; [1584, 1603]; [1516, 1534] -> 0.023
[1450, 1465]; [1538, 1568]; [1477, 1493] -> 0.156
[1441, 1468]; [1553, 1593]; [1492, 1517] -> 0.040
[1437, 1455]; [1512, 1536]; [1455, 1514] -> 0.045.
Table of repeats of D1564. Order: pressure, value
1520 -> 496.8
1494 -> 522.7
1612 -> 388.5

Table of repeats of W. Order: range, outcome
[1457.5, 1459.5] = 677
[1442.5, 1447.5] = 674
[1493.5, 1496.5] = 535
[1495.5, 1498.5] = 538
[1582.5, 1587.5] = 394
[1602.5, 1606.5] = 392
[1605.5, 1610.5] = 400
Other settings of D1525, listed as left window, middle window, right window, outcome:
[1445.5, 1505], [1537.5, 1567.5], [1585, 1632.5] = 0.21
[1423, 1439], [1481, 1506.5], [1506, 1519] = 0.06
